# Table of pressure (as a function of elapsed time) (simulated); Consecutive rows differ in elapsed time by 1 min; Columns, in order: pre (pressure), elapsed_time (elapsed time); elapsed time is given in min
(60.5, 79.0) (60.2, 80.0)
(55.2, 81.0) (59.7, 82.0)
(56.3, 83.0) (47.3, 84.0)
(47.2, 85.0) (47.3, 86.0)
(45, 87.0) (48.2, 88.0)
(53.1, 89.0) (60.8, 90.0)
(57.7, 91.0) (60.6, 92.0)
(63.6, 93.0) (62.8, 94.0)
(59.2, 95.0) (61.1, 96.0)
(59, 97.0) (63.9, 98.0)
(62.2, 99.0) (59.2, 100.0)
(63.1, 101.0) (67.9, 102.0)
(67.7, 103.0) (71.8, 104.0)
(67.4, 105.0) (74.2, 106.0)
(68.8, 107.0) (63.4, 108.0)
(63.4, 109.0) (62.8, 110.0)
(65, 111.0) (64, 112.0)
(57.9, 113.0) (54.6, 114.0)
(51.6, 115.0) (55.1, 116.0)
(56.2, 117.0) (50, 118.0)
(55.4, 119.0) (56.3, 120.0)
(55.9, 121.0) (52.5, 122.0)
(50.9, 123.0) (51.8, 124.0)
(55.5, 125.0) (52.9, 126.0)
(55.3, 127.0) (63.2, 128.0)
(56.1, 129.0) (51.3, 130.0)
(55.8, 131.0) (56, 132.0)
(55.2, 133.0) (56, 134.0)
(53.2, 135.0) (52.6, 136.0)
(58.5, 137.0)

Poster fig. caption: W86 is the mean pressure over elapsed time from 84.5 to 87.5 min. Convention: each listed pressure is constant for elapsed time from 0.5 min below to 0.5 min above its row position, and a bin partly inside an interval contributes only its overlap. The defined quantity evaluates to 46.5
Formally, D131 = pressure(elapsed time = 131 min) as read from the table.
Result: 55.8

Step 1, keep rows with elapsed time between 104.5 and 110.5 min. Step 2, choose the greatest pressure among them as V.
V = 74.2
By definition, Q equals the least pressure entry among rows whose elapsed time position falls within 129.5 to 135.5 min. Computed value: 51.3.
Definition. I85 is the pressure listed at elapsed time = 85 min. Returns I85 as 47.2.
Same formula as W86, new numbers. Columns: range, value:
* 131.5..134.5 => 55.7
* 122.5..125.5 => 52.7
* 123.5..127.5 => 53.9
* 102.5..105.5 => 69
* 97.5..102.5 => 63.3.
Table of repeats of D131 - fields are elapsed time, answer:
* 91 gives 57.7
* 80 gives 60.2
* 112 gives 64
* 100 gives 59.2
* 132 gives 56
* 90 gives 60.8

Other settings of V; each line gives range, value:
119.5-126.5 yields 56.3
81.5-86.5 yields 59.7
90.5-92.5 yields 60.6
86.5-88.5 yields 48.2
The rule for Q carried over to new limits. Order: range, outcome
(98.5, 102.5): 59.2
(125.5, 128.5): 52.9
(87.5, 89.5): 48.2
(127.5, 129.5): 56.1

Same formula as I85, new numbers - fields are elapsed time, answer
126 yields 52.9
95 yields 59.2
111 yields 65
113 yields 57.9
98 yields 63.9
